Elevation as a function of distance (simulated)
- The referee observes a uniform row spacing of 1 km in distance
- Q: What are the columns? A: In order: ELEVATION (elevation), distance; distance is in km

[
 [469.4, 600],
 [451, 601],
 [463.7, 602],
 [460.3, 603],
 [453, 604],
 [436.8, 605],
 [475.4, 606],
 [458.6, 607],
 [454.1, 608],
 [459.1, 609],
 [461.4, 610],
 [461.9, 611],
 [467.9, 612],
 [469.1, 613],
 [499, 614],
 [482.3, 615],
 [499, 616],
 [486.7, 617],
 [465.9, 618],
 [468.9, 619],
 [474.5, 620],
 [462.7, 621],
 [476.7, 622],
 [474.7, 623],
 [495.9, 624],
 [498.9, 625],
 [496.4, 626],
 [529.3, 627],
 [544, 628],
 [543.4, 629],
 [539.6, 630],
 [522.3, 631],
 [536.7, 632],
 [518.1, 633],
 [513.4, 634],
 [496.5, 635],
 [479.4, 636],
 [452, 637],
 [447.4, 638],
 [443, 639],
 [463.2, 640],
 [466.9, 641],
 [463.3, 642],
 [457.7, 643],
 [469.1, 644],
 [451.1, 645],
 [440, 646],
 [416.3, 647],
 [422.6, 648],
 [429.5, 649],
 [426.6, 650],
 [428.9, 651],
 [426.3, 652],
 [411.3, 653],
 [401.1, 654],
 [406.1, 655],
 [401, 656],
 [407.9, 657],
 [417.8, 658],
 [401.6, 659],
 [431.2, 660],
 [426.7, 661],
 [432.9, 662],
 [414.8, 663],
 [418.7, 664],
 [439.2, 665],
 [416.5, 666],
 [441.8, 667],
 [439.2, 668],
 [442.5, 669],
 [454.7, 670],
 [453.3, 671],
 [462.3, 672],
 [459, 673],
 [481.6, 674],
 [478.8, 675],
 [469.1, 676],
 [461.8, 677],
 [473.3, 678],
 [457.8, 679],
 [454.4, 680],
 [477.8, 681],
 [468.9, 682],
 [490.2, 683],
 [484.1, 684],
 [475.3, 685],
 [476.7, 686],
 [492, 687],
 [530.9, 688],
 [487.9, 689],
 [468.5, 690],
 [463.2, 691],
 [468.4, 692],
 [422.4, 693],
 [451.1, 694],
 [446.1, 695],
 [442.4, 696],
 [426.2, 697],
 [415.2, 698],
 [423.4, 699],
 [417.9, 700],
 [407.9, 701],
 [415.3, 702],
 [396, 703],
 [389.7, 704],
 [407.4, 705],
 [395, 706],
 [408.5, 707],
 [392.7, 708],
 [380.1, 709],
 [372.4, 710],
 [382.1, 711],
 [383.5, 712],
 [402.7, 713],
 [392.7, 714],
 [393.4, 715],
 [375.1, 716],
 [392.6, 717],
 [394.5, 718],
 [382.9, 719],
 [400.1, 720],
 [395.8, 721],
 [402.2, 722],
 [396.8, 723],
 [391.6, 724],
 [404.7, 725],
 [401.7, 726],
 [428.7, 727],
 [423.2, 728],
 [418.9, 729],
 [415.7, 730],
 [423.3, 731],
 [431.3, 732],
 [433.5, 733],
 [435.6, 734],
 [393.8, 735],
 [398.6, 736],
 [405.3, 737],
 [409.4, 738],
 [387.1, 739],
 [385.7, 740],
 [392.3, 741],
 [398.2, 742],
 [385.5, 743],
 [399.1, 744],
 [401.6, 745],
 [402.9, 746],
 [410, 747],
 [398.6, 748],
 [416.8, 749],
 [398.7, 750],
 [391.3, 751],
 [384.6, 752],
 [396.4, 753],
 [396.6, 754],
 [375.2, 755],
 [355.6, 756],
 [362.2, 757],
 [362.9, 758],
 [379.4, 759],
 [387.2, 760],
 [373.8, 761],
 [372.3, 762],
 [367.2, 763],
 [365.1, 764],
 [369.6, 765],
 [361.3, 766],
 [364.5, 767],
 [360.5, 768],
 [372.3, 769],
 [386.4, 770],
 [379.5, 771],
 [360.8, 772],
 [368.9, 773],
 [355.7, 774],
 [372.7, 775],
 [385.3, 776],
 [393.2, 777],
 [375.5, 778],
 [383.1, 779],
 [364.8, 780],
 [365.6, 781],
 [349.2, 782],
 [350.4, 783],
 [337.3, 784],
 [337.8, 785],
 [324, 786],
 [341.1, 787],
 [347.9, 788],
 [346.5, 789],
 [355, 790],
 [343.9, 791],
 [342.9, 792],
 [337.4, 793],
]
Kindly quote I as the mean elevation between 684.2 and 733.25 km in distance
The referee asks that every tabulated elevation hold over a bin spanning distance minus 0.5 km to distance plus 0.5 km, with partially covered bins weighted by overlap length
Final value 419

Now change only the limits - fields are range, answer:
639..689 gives 448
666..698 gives 463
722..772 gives 393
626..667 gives 454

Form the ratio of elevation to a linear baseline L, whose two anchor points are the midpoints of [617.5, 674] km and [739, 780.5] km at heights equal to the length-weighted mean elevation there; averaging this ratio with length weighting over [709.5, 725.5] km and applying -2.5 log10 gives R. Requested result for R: 0.05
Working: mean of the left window 458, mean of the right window 381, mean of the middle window 391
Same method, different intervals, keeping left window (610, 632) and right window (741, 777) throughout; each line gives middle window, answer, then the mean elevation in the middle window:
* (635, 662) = 0.086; 435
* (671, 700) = -0.054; 464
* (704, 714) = 0.081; 392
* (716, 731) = 0.017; 403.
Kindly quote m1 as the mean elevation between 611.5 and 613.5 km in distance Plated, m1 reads 468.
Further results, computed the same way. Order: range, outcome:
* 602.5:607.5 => 457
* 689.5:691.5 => 466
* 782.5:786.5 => 337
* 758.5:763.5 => 376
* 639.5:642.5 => 464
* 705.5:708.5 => 399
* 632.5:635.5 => 509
